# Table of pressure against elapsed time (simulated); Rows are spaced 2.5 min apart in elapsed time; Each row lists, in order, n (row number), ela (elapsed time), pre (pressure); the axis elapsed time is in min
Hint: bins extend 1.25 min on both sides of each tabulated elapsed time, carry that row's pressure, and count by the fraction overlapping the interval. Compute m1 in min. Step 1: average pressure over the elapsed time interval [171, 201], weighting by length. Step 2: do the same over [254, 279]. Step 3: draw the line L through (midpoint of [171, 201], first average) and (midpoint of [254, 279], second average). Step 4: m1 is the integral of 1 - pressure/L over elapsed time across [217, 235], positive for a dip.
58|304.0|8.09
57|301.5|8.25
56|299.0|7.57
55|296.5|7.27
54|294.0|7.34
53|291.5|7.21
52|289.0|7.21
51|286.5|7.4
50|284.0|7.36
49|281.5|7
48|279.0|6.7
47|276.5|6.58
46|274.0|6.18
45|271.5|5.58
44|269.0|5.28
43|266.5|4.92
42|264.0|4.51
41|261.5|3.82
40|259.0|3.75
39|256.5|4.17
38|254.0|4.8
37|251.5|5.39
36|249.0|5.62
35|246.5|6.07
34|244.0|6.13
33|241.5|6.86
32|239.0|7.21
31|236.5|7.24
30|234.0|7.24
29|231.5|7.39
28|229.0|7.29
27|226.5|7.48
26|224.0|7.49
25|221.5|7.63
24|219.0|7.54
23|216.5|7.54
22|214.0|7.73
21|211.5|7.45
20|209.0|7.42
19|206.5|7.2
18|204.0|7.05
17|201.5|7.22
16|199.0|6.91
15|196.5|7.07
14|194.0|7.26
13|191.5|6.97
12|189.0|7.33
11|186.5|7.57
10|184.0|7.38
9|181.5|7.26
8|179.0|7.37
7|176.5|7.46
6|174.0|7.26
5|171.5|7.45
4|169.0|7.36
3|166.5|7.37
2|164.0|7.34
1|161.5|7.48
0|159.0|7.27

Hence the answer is -3.73 min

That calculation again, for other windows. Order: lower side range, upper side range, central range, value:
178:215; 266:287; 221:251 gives -0.4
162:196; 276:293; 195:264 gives 6.1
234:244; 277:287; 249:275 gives 8.0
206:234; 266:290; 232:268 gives 7.2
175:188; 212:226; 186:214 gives 0.9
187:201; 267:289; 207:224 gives -1.4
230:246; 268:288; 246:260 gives 3.9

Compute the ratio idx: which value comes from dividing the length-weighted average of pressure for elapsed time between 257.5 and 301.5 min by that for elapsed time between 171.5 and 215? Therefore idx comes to 0.86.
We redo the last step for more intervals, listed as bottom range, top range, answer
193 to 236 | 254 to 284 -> 0.73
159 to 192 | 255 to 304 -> 0.85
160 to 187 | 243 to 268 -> 0.66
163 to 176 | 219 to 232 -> 1.01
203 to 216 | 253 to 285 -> 0.73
